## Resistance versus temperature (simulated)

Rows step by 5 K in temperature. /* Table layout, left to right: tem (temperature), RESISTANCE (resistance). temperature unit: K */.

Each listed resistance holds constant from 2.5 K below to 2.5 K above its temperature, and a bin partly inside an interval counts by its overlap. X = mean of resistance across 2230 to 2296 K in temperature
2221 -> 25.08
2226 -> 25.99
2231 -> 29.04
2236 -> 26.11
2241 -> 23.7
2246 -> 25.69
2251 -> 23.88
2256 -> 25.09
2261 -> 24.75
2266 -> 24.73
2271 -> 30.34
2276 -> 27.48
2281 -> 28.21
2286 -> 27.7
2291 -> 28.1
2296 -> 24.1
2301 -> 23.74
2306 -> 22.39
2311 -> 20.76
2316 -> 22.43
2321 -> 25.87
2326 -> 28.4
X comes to 26.4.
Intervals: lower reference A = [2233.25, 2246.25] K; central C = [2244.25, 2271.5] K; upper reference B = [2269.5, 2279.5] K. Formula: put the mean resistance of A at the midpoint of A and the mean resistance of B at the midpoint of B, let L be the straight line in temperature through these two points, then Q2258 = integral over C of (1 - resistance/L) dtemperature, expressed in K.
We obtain 1.6 K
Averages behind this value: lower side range 25.2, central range 25.4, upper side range 28.7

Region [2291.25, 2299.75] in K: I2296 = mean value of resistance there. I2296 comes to 25.1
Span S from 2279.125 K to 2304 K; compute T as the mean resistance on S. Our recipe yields 26.2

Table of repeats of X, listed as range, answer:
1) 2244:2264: 24.8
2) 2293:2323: 23.3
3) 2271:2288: 28.2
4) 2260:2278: 27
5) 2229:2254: 25.6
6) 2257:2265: 24.8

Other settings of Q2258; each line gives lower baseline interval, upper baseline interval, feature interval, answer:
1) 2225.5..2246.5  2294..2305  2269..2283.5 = -2.4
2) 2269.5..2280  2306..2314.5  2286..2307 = -0.7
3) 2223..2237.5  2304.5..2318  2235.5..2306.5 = -4.4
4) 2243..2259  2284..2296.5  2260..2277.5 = -0.8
